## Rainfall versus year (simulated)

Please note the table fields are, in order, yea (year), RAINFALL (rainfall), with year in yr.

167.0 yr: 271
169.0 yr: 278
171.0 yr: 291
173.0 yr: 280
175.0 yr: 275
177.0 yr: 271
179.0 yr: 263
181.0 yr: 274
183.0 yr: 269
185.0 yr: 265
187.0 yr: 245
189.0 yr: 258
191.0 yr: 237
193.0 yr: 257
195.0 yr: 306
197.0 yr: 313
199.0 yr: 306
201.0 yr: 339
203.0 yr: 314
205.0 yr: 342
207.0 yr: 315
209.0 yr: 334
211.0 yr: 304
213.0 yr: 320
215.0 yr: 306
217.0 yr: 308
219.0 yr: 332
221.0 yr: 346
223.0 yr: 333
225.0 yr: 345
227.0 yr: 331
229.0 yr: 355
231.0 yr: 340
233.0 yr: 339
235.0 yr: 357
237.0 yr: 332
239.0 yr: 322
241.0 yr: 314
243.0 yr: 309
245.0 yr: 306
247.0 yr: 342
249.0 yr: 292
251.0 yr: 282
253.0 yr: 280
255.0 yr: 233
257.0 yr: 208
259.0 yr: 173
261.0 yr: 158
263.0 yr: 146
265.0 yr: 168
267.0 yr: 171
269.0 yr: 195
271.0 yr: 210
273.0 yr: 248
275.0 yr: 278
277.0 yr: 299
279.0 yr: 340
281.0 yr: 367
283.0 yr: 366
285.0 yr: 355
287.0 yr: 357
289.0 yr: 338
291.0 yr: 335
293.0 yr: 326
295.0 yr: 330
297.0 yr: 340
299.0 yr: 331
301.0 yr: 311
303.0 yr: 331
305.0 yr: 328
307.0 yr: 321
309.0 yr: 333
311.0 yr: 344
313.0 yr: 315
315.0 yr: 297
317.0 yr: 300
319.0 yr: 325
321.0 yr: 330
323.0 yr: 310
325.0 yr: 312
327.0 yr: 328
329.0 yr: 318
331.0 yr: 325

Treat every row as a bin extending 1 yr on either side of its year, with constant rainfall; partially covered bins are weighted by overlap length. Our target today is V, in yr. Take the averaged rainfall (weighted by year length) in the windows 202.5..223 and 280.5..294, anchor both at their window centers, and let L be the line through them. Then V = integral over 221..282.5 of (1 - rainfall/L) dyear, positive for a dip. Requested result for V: 10.0 yr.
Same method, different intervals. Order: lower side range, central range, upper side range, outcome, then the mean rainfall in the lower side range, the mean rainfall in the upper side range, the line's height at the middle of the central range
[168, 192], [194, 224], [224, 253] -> -2.61 yr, 267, 325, 296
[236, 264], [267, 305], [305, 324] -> -1.91 yr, 264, 320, 295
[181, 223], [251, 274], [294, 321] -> 8.15 yr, 301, 324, 314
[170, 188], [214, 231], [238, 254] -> -2.26 yr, 270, 306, 293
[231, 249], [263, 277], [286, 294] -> 5.07 yr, 326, 339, 334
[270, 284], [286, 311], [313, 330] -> -1.99 yr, 301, 315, 308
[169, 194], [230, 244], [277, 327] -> -1.66 yr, 266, 330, 296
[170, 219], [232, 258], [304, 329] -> 0.20 yr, 292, 320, 304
